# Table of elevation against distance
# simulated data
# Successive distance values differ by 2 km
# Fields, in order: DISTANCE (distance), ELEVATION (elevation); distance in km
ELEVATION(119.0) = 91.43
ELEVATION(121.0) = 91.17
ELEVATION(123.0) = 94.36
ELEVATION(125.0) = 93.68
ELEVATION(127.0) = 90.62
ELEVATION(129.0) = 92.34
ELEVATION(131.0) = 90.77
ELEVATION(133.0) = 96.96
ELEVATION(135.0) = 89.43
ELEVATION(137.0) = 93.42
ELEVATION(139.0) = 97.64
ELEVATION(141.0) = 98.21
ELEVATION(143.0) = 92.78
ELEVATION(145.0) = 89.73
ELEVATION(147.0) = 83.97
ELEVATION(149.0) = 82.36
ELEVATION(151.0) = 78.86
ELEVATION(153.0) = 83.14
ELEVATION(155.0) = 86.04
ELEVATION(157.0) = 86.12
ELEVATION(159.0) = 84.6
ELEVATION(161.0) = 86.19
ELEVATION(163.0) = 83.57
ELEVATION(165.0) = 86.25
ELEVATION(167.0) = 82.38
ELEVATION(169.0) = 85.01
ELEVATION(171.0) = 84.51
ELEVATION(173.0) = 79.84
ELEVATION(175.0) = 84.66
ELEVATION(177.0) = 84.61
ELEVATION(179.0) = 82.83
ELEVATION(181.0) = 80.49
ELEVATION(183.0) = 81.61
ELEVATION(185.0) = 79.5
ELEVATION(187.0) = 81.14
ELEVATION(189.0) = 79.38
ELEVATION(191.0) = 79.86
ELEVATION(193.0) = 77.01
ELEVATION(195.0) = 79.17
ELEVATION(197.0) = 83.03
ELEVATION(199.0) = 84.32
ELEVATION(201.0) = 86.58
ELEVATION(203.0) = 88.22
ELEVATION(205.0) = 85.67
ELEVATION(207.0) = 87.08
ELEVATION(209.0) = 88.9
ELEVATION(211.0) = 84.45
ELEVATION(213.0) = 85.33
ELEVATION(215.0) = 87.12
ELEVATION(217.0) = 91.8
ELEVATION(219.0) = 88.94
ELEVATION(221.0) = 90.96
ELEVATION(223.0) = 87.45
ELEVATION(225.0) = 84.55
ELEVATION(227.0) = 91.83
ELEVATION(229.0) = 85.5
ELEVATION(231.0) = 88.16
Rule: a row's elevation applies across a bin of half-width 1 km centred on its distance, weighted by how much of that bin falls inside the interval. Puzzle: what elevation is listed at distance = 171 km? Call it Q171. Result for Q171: 84.51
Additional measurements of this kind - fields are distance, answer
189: 79.38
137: 93.42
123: 94.36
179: 82.83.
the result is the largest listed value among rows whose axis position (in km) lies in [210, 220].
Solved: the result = 91.8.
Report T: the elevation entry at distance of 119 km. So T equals 91.43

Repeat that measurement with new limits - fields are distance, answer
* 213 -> 85.33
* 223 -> 87.45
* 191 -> 79.86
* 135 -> 89.43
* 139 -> 97.64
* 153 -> 83.14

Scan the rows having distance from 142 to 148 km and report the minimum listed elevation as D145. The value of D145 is 83.97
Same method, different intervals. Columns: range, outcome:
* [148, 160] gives 78.86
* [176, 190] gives 79.38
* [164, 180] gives 79.84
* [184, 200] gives 77.01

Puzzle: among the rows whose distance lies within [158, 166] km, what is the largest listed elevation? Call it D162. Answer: 86.25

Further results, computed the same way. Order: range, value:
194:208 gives 88.22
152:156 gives 86.04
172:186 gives 84.66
